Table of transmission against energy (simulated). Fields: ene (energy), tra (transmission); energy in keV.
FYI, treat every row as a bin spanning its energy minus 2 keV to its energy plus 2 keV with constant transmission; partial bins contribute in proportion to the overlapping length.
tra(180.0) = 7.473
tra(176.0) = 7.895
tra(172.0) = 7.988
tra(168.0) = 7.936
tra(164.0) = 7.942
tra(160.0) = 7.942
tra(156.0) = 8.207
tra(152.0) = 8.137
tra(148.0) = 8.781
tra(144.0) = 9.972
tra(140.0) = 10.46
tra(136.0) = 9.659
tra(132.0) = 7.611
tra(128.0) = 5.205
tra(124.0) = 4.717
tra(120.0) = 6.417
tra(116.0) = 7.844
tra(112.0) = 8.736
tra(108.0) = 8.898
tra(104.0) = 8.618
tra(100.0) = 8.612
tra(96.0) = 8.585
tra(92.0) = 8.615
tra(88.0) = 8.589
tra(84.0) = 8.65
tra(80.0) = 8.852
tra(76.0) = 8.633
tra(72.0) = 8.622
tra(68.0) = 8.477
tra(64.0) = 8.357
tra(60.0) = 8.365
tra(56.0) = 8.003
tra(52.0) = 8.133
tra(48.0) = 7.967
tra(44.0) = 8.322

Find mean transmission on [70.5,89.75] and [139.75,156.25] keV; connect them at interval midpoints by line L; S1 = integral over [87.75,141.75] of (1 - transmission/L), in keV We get 5.2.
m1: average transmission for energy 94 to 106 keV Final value 8.61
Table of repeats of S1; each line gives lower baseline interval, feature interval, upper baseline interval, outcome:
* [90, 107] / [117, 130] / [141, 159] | 4.60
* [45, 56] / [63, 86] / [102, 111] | -0.68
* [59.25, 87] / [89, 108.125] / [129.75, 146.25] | 0.52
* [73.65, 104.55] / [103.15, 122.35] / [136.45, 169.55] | 1.47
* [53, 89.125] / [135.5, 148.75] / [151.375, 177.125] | -2.76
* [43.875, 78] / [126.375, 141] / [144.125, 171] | 0.23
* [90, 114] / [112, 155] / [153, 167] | 1.97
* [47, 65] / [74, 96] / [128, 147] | -0.56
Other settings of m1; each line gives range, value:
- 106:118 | 8.49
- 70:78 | 8.63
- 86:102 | 8.6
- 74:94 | 8.67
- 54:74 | 8.36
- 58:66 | 8.36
